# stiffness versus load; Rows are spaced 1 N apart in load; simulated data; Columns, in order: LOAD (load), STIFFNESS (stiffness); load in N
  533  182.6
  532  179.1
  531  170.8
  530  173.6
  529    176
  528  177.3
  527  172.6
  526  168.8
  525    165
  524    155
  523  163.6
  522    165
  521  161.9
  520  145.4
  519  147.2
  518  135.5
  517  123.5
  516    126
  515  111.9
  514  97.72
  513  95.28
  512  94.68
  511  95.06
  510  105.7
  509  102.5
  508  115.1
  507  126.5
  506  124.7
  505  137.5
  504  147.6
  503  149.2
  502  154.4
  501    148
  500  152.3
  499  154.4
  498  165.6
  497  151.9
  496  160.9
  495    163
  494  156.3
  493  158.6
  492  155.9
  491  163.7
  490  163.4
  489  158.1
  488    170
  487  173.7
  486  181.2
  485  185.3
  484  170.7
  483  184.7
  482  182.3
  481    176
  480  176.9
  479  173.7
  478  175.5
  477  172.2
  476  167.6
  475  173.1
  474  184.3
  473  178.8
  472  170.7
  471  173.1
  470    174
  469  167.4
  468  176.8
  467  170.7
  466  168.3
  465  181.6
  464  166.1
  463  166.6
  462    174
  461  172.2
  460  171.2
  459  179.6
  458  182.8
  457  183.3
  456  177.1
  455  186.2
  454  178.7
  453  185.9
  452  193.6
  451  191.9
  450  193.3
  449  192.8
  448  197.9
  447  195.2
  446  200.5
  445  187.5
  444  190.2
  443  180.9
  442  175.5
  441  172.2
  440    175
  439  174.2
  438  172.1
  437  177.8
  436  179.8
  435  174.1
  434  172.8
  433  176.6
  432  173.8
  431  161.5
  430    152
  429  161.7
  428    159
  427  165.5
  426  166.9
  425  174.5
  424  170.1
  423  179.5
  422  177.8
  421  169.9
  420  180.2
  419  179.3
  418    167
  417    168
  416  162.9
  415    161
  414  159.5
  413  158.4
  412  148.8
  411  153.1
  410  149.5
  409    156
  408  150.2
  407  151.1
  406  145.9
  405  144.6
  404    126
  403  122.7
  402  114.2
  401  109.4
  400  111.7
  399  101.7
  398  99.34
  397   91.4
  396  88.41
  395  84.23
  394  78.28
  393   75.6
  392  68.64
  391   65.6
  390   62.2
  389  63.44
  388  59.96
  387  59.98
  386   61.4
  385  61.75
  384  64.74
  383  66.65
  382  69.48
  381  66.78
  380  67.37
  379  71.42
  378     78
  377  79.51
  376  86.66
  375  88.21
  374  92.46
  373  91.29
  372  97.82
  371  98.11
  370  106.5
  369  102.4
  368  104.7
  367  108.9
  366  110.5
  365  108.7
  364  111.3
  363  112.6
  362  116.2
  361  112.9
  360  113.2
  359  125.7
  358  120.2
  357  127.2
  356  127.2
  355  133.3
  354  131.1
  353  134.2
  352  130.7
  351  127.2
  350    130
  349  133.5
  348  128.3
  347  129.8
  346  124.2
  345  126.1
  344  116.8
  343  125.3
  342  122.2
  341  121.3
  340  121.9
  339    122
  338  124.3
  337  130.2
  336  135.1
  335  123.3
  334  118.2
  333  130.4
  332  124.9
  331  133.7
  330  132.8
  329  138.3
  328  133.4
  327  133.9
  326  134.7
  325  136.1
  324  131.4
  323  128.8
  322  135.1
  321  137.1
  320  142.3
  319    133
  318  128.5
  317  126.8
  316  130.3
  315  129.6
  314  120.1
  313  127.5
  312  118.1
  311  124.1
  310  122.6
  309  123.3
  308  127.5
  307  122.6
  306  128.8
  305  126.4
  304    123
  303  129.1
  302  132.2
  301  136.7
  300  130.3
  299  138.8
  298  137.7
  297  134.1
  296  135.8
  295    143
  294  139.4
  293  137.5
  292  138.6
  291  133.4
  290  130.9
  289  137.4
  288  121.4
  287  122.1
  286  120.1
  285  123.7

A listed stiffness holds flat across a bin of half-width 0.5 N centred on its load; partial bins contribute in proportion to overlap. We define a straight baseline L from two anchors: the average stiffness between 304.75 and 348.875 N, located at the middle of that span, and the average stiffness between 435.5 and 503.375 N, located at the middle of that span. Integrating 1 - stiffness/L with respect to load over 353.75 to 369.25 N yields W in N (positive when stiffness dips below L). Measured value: 2.51 N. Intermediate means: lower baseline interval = 128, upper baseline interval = 174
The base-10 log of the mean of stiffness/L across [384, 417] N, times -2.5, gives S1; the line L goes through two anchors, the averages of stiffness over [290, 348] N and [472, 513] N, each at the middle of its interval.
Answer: 0.27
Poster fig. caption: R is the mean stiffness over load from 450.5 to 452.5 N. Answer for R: 193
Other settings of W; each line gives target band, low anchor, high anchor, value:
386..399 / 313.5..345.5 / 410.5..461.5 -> 6.8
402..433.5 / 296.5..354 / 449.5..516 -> -2.6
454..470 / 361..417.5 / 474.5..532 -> -4.7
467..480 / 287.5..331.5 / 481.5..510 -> -1.9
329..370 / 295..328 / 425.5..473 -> 5.8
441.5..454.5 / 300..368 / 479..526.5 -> -4.4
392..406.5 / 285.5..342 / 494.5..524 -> 3.0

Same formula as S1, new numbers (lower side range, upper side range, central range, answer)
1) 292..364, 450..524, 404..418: -0.069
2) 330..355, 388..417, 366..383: 0.356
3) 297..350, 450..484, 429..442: -0.033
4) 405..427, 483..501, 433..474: -0.102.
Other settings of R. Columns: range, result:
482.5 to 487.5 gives 179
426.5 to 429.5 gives 162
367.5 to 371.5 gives 103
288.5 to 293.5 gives 136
